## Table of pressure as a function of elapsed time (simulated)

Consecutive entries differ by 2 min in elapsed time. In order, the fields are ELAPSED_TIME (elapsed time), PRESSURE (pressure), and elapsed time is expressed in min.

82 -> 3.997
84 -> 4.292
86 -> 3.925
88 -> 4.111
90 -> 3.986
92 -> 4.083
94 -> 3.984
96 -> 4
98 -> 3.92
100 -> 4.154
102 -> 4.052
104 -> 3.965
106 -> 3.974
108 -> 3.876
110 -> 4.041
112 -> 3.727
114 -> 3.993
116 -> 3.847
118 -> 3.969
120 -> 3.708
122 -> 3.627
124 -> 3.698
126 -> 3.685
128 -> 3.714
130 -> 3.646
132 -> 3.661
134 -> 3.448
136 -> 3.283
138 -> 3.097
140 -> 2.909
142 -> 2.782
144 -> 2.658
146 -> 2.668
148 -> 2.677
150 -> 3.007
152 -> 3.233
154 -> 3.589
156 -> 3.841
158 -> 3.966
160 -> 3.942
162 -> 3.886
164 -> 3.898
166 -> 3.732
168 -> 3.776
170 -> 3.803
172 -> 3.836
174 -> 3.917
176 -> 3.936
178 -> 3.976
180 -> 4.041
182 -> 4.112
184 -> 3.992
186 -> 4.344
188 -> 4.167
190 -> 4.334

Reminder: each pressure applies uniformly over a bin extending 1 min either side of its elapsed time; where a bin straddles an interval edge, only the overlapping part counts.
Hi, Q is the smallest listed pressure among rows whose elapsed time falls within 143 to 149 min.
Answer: 2.658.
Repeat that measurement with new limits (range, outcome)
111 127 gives 3.627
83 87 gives 3.925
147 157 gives 2.677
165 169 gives 3.732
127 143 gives 2.782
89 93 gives 3.986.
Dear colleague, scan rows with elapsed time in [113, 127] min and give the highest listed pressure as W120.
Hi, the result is 3.993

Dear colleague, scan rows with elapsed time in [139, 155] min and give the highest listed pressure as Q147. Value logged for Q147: 3.589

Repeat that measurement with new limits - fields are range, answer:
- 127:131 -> 3.714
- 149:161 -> 3.966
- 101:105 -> 4.052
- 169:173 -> 3.836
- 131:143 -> 3.661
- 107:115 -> 4.041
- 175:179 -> 3.976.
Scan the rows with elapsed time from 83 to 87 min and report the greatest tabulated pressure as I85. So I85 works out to 4.292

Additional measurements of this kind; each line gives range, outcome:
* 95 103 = 4.154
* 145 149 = 2.677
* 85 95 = 4.111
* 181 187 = 4.344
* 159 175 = 3.942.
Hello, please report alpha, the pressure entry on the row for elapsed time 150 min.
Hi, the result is 3.007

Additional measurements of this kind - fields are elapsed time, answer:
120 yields 3.708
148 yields 2.677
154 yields 3.589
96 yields 4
